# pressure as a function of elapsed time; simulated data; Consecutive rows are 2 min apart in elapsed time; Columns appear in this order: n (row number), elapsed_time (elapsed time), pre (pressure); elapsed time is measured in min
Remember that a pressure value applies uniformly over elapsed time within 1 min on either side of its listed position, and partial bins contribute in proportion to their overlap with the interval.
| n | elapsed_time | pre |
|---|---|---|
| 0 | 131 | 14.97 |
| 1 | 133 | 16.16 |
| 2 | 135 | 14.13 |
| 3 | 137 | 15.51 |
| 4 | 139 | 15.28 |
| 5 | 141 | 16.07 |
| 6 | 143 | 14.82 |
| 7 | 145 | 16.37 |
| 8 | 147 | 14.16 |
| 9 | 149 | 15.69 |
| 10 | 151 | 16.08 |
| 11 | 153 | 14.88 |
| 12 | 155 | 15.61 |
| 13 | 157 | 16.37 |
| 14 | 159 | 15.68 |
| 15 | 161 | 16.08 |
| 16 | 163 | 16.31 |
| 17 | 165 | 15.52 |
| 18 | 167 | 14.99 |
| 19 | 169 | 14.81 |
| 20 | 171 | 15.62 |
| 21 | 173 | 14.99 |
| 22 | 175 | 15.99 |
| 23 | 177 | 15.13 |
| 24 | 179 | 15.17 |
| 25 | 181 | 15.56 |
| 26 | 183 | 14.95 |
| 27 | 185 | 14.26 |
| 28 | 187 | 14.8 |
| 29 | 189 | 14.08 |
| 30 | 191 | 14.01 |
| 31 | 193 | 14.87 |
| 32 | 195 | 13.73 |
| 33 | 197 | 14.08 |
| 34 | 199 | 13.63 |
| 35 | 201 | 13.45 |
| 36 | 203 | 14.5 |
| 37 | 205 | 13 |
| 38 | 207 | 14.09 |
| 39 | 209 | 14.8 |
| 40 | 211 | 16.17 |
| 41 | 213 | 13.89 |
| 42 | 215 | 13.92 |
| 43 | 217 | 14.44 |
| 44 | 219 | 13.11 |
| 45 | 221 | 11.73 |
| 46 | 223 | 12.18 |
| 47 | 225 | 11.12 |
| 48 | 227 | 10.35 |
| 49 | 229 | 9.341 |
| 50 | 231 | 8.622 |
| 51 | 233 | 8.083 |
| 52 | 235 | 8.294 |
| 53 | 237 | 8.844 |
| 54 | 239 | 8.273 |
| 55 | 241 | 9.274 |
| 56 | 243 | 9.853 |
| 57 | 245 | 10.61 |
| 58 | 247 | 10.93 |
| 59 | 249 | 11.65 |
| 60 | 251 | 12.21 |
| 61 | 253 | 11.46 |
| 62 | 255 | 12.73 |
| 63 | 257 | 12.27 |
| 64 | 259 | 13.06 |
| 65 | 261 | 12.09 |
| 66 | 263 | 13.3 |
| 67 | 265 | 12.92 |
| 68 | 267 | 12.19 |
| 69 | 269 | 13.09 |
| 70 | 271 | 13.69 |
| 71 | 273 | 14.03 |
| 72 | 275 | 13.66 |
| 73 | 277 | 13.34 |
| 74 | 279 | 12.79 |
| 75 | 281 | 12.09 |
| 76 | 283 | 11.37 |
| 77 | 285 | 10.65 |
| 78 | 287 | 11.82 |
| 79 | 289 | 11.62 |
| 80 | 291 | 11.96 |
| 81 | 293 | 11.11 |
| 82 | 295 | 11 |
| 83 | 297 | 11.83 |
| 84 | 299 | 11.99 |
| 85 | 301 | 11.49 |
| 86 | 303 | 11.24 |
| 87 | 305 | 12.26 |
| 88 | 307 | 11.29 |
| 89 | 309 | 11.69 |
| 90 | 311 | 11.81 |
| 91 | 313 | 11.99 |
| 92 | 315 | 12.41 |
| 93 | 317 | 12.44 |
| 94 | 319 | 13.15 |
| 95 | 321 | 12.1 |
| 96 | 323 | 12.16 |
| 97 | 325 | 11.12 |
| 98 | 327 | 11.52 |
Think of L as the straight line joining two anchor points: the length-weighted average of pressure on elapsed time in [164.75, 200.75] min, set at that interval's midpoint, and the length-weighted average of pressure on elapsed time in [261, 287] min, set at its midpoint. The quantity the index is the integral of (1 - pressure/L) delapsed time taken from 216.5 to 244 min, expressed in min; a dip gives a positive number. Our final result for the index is 7.1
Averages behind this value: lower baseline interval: 14.7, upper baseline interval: 12.7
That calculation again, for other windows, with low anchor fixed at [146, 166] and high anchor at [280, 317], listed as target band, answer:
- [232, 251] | 5.1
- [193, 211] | 0.3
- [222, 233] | 2.8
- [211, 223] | 0.3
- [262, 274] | -0.7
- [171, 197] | 0.1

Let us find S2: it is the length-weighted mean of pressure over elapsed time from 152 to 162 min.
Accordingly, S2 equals 15.7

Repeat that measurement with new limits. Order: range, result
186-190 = 14.4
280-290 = 11.5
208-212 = 15.5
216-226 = 12.5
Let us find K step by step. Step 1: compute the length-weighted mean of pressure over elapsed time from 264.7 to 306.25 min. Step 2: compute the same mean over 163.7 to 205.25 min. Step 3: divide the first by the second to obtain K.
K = 0.83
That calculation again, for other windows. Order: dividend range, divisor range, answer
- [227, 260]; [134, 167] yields 0.67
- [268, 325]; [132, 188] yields 0.79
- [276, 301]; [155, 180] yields 0.76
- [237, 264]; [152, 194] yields 0.74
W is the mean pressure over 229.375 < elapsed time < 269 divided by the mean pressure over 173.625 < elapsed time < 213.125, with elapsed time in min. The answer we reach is 0.75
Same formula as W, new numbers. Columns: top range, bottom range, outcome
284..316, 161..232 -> 0.83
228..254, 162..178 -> 0.64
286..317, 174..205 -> 0.81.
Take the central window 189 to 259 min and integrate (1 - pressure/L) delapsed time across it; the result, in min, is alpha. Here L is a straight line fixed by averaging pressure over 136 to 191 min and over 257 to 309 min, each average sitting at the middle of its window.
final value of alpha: 8.68 min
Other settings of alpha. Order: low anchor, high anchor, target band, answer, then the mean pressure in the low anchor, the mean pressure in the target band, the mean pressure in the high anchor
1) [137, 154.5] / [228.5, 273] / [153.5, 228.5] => -4.3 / 15.4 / 14.4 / 11.1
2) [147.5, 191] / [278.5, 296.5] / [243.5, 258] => 1.3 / 15.3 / 11.6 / 11.6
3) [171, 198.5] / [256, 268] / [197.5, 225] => 0.7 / 14.8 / 13.7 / 12.6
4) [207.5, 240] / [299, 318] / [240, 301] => -1.7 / 11.5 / 12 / 11.9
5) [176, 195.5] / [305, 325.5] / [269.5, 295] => 0.8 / 14.7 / 12.3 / 12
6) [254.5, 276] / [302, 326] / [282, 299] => 1.4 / 13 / 11.5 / 12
